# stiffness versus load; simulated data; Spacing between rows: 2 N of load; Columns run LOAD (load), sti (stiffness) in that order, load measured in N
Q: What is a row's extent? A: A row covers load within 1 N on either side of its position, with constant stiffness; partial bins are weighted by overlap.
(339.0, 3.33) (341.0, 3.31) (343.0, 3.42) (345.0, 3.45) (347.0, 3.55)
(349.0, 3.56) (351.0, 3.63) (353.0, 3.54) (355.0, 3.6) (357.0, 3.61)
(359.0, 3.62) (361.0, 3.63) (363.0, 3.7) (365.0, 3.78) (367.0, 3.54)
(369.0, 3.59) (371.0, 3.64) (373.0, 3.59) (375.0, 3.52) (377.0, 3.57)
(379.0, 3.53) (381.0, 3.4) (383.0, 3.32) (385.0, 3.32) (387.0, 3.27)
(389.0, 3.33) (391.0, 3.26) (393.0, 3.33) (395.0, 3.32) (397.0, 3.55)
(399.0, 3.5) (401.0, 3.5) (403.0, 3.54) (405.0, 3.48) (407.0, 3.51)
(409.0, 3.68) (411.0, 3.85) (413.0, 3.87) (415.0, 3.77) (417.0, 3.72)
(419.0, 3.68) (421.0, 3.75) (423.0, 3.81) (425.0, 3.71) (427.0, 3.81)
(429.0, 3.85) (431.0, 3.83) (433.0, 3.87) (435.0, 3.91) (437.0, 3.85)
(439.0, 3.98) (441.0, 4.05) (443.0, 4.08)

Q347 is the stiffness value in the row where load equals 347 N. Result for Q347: 3.55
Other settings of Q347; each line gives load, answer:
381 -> 3.4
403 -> 3.54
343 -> 3.42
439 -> 3.98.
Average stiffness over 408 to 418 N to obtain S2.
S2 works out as 3.78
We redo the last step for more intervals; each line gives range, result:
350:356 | 3.59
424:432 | 3.8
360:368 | 3.66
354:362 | 3.62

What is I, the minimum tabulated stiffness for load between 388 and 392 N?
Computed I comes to 3.26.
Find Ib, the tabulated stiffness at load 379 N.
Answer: 3.53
